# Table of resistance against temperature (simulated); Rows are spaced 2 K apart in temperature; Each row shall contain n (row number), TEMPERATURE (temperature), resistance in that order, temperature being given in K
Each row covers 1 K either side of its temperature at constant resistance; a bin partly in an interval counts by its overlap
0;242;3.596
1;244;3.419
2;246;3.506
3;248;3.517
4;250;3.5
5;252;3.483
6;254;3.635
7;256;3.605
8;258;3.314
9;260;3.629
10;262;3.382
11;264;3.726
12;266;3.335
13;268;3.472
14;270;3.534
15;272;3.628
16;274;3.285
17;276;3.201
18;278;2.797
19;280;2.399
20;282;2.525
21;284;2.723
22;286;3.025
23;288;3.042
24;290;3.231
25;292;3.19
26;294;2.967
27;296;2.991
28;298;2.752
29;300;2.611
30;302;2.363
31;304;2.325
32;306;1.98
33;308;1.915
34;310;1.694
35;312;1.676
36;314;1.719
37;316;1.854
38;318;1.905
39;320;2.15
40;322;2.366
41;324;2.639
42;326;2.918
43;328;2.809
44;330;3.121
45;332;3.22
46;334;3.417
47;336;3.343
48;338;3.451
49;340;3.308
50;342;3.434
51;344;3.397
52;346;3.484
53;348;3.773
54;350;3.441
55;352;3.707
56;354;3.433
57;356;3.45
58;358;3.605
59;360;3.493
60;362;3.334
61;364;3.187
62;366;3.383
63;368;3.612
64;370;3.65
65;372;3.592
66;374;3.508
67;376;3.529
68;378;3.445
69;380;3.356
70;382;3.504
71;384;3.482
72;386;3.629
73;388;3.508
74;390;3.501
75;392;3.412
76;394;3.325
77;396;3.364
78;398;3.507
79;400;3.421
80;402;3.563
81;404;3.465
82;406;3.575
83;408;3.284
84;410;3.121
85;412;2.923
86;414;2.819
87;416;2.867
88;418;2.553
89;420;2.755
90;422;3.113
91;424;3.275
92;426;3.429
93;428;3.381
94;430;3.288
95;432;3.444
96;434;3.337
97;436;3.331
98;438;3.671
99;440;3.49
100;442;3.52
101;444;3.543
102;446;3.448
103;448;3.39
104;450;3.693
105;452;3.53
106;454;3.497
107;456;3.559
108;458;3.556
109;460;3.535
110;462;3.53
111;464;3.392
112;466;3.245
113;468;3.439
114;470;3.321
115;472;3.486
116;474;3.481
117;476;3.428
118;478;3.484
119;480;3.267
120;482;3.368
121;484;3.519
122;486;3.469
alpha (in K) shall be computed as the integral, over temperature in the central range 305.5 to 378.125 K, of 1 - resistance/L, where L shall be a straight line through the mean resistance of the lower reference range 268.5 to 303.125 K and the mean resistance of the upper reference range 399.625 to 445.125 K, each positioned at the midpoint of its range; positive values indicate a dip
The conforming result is 1.6 K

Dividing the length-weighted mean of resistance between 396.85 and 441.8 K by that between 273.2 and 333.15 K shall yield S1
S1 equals 1.26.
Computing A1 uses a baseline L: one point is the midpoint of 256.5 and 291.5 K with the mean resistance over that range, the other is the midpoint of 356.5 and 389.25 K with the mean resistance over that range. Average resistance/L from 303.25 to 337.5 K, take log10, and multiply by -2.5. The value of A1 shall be 0.35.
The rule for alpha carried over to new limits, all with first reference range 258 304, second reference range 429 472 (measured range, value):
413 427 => 1.7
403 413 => 0.3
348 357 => -0.8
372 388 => -1.0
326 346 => -0.4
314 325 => 3.6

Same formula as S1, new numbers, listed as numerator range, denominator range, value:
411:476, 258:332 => 1.21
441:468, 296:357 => 1.25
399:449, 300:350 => 1.22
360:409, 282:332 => 1.38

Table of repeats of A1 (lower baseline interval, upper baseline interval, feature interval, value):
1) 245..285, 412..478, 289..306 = 0.201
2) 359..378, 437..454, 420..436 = 0.074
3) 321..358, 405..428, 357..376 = -0.092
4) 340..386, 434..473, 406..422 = 0.178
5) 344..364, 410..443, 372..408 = -0.039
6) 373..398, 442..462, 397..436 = 0.089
